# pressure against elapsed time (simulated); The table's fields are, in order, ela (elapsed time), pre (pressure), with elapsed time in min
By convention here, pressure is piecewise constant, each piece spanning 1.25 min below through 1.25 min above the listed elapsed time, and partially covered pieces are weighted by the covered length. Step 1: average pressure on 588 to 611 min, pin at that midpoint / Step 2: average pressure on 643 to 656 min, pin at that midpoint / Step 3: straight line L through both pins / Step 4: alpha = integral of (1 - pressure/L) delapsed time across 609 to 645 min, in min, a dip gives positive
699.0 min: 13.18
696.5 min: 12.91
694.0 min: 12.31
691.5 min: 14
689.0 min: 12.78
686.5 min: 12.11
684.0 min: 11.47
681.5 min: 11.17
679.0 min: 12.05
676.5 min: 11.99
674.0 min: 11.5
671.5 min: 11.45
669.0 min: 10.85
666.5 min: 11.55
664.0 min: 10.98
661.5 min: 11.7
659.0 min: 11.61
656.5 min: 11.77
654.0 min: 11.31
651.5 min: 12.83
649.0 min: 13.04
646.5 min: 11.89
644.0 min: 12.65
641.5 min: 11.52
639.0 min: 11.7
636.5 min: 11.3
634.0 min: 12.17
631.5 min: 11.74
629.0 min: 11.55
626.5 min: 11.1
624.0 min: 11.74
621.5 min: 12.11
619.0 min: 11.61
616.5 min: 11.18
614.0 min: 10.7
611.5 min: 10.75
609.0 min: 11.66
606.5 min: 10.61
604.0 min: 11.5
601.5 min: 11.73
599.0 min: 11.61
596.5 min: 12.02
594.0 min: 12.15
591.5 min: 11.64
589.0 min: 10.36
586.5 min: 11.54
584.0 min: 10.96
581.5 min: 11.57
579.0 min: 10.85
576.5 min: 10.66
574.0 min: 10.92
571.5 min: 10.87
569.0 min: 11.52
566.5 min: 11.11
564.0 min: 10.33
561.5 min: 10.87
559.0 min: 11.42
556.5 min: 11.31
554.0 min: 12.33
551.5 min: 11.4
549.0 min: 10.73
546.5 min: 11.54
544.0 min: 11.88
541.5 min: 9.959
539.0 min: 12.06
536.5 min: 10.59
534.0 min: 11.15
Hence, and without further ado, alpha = 1.13 min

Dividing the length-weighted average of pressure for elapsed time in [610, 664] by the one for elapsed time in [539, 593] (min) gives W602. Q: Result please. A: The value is 1.0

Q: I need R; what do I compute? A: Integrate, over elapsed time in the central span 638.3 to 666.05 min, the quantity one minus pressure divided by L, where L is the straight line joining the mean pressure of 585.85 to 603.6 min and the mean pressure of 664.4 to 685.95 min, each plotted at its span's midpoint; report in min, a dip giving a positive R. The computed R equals -0.9 min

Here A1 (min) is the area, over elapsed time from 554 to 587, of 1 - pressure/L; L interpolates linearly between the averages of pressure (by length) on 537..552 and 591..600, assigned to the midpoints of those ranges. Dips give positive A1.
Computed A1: 1.3 min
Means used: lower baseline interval 11.2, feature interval 11.1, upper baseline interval 11.9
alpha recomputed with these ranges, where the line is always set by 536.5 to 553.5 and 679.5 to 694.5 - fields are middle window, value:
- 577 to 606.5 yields 0.5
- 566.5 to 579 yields 0.5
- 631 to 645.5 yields 0.1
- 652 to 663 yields 0.4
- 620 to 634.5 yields 0.2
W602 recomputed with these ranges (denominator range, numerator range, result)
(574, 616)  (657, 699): 1.06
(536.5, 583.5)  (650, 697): 1.07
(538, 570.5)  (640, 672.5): 1.05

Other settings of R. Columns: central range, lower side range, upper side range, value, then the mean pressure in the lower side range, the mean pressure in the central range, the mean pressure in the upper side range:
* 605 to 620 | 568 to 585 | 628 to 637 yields 0.5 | 11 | 11.1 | 11.7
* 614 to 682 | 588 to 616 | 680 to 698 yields 1.2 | 11.3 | 11.7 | 12.4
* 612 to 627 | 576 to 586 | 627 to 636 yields 0.2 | 11.1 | 11.4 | 11.7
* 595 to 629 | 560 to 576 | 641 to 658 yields 0.5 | 10.9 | 11.4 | 12.2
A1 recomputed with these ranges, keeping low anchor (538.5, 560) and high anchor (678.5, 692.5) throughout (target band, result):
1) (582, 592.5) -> 0.4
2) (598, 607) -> 0.2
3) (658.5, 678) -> 1.1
